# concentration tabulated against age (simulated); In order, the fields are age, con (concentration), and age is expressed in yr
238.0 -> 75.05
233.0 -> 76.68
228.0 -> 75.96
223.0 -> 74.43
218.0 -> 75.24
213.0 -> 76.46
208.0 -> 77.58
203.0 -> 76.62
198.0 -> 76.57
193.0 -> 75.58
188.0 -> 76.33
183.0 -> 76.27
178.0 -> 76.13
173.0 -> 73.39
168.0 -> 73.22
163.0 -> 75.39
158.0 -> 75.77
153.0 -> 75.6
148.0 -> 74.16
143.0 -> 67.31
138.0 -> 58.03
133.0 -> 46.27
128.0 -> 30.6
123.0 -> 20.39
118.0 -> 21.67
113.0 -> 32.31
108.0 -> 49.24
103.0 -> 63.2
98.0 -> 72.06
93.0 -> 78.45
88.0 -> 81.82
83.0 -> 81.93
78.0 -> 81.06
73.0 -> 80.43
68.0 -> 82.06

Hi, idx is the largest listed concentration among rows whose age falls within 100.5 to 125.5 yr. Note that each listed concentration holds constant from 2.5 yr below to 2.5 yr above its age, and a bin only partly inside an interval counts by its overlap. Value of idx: 63.2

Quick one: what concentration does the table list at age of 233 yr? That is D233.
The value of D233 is 76.68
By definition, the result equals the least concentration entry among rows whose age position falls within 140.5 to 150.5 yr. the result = 67.31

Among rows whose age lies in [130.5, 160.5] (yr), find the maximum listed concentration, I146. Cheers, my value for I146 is 75.77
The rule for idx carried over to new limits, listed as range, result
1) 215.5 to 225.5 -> 75.24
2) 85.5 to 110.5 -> 81.82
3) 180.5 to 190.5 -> 76.33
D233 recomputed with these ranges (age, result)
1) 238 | 75.05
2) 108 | 49.24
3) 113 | 32.31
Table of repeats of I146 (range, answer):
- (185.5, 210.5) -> 77.58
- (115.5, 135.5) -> 46.27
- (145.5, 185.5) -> 76.27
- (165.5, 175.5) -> 73.39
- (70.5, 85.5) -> 81.93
